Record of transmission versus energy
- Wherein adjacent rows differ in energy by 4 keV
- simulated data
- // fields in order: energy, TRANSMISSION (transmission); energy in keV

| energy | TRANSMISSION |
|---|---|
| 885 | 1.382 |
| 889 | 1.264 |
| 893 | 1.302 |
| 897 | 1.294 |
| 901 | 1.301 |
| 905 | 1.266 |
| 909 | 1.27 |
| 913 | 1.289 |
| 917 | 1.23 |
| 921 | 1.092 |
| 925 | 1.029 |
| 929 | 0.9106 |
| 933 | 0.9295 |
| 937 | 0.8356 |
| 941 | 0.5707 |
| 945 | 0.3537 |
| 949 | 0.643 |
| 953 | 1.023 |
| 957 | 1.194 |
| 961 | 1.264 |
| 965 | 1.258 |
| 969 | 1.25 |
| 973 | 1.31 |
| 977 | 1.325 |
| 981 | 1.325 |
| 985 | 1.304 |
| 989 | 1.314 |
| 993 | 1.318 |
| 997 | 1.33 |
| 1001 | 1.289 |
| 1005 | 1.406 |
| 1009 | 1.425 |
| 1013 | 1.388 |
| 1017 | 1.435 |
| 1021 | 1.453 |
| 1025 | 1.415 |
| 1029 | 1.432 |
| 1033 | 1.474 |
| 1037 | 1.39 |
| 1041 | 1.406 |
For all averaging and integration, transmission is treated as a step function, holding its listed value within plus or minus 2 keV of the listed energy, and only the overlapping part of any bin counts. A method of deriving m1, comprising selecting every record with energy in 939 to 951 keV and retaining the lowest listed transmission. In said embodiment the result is 0.3537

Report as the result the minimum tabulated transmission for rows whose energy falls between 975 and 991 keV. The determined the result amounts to 1.304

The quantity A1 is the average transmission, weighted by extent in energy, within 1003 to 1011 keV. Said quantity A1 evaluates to 1.42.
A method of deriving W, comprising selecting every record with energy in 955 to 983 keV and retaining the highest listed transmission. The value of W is 1.325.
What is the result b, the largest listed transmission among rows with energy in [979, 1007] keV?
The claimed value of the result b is 1.406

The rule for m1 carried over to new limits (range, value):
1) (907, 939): 0.8356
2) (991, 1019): 1.289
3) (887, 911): 1.264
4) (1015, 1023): 1.435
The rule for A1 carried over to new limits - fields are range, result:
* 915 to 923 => 1.16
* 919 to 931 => 1.01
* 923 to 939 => 0.926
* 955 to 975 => 1.26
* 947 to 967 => 1.08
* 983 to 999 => 1.32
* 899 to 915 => 1.28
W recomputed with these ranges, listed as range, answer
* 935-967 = 1.264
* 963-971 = 1.258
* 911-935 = 1.289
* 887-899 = 1.302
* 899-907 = 1.301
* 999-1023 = 1.453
